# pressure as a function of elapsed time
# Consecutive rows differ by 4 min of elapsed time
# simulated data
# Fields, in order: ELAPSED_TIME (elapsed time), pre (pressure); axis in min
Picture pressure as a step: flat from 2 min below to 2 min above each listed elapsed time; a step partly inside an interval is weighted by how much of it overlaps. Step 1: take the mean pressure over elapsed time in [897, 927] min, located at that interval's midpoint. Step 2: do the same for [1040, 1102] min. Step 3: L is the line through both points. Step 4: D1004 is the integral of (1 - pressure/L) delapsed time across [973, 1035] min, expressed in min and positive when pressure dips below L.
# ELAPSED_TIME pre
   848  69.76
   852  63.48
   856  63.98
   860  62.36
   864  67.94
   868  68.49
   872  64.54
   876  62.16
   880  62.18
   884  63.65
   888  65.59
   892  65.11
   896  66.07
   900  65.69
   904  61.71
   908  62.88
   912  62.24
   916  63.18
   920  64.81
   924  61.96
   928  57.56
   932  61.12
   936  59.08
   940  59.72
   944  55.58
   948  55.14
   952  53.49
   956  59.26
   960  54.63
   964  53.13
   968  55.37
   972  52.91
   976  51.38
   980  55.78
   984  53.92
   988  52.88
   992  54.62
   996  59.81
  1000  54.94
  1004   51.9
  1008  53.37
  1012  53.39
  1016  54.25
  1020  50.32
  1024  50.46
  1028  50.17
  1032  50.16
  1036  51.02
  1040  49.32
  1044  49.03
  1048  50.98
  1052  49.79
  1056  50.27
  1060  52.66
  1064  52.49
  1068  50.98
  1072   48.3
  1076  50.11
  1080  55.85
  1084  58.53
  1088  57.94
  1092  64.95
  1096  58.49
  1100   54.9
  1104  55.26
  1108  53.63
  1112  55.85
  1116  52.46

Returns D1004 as 4.8 min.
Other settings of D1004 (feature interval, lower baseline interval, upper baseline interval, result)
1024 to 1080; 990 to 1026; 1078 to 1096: 6.1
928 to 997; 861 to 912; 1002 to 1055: 1.9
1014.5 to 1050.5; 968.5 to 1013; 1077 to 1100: 3.5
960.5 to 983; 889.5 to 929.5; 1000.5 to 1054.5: 1.2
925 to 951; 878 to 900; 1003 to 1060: 0.9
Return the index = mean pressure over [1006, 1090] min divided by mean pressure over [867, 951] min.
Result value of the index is 0.8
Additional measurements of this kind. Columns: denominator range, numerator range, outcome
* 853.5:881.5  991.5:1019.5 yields 0.84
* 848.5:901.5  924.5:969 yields 0.88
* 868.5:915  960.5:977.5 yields 0.83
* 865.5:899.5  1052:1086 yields 0.81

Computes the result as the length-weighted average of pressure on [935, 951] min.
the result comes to 57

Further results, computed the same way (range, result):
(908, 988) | 57.4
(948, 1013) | 54.5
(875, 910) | 63.9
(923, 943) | 59.6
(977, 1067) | 52.3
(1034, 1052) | 50.1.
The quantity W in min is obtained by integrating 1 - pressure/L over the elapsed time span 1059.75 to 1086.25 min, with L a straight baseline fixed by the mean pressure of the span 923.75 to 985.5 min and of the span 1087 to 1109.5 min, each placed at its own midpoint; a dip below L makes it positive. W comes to 2.12 min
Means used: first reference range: 56.1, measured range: 52.8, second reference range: 57.6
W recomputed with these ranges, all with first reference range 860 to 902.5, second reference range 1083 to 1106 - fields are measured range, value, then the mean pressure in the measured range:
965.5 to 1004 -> 4.5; 54.5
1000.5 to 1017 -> 2.1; 53.3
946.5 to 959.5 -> 1.4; 55.8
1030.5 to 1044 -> 2.3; 50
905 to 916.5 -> 0.3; 62.6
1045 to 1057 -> 1.9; 50.2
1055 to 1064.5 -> 1.2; 51.9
